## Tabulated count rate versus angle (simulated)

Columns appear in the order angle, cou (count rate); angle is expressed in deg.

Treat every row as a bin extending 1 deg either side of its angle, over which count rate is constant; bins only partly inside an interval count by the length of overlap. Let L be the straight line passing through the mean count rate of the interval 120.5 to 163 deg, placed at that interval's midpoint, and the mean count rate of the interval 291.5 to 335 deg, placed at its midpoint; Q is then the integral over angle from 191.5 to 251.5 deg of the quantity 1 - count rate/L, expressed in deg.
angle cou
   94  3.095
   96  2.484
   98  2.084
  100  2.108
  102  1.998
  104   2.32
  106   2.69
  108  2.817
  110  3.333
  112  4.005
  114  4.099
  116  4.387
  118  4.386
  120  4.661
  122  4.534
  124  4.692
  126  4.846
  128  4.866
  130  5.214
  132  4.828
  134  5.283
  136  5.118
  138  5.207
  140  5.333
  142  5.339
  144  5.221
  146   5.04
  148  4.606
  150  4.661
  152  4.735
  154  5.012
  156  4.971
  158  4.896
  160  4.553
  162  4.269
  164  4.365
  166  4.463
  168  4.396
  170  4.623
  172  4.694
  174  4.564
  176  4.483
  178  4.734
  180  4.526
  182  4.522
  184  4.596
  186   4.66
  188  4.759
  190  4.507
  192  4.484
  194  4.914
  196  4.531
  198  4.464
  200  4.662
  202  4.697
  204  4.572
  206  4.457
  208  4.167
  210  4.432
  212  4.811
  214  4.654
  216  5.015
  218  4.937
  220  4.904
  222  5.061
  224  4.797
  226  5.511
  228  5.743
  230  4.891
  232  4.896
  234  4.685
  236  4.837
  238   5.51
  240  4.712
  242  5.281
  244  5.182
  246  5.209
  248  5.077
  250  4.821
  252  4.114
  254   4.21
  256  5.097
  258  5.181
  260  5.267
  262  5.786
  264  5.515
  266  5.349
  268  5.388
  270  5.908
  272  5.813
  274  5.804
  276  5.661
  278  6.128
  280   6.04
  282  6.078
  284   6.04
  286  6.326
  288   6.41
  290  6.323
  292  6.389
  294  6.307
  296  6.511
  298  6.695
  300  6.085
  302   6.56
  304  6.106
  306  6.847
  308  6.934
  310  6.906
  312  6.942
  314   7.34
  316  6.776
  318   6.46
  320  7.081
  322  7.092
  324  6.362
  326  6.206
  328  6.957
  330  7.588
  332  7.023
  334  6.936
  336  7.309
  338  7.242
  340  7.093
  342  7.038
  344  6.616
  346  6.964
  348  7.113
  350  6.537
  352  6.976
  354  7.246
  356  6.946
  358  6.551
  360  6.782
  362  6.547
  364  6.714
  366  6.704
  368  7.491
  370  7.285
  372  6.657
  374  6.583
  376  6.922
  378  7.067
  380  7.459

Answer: 9.4 deg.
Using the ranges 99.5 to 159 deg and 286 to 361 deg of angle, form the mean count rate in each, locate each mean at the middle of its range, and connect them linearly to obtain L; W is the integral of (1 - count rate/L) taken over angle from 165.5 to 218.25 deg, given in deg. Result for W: 5.7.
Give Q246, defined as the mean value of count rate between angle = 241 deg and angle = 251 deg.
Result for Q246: 5.11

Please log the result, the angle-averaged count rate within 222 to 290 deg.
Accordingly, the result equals 5.38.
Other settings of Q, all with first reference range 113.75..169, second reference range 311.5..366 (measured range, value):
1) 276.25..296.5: 0.4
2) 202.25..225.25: 3.5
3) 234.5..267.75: 5.0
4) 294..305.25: 0.2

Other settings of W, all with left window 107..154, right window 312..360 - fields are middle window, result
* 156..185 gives 3.1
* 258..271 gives 1.3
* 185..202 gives 2.3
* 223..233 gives 1.0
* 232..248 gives 2.2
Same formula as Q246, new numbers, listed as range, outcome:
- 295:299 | 6.6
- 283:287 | 6.18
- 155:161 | 4.81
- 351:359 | 6.93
